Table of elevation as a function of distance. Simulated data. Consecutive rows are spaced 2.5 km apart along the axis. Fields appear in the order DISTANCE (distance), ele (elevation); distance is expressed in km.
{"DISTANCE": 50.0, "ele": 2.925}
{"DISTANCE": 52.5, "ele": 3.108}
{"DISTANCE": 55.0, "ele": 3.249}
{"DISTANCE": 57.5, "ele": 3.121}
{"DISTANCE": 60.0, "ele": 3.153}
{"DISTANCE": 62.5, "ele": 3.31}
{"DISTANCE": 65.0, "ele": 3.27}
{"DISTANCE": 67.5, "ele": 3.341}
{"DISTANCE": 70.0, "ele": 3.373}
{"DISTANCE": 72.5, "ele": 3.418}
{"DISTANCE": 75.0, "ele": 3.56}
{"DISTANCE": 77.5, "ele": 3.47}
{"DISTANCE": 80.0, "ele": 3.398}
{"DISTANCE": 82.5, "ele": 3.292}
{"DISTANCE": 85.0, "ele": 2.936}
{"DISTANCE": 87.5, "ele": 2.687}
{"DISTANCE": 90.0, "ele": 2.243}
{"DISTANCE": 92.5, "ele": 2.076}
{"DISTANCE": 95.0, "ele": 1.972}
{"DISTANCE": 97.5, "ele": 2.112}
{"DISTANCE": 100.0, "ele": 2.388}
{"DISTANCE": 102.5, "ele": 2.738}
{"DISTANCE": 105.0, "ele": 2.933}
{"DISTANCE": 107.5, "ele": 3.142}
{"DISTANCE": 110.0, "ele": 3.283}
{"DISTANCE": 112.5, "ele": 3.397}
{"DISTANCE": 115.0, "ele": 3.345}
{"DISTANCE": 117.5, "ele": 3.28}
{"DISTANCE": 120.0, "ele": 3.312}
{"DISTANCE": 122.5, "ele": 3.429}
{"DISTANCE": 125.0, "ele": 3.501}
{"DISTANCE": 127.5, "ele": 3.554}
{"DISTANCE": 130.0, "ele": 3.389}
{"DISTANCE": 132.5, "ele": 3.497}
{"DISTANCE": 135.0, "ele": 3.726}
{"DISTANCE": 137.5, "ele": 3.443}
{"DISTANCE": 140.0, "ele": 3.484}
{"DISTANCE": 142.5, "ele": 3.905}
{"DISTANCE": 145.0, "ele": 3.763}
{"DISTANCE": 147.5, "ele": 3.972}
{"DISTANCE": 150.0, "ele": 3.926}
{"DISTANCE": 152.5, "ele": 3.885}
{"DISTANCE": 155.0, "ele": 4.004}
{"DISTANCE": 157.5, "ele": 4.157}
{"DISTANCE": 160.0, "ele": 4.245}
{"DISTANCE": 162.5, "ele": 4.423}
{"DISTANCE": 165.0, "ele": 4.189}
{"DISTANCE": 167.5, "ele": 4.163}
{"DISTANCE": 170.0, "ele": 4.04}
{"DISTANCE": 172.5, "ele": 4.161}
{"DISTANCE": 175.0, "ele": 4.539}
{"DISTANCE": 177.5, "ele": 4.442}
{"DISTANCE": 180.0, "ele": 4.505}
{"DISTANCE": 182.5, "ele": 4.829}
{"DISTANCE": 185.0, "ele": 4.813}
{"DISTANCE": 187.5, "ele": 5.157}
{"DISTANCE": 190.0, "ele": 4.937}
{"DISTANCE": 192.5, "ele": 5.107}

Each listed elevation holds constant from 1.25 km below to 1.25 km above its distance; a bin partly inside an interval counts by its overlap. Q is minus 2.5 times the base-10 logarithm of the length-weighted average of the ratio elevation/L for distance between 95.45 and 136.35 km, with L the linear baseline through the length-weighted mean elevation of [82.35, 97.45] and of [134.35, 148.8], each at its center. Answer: -0.025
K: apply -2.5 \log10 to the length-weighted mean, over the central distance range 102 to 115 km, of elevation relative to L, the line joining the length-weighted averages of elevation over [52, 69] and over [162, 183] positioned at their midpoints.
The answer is 0.18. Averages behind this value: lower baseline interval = 3.23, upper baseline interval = 4.35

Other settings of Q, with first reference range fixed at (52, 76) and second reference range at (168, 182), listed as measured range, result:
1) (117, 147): 0.12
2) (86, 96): 0.49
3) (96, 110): 0.33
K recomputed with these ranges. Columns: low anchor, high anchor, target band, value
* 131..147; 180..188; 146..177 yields 0.02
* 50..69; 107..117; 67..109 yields 0.13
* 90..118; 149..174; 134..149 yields -0.02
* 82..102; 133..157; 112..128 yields -0.08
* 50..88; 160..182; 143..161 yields 0.04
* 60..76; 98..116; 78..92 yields 0.11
